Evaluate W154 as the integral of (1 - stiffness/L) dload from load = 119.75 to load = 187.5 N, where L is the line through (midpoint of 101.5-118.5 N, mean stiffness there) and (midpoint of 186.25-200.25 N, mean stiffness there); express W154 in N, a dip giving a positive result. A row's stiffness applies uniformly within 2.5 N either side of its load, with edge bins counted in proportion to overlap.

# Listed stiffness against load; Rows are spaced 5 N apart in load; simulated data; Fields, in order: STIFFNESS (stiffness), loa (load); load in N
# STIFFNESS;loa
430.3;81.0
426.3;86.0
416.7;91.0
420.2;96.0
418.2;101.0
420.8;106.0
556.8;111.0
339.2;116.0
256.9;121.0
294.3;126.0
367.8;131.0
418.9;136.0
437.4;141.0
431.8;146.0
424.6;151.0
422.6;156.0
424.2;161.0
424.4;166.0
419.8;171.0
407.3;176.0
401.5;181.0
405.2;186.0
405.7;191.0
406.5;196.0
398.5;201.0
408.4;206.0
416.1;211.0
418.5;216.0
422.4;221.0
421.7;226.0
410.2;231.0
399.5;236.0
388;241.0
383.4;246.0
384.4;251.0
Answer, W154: 3.5 N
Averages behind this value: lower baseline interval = 436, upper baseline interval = 405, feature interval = 398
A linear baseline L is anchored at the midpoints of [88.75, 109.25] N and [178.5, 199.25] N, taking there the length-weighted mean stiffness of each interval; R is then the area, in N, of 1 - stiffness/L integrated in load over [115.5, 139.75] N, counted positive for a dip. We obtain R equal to 4.5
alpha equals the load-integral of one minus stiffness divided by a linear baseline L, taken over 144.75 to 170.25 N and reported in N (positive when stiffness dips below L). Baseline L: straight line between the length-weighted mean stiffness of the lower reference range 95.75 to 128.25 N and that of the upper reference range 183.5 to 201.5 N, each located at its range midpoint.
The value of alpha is -1.9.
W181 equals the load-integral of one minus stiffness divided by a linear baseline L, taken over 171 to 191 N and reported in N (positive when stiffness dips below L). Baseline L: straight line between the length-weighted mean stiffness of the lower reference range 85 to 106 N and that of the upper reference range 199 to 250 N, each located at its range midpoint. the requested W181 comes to 0.2 N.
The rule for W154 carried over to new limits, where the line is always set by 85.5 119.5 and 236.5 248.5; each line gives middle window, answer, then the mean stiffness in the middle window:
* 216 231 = -1.0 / 419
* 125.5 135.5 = 1.4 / 356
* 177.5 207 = -0.3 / 404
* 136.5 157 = -0.8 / 429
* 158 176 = -0.6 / 421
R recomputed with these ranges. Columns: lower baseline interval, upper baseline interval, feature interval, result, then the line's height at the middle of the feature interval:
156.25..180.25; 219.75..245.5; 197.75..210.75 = 0.2 N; 411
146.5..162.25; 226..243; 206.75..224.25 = -0.4 N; 408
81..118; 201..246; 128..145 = 0.7 N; 423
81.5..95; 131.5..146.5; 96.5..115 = -1.2 N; 422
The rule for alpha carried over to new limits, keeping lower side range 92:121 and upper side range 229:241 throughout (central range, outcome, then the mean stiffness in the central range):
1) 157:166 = -0.3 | 424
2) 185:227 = -0.7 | 411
